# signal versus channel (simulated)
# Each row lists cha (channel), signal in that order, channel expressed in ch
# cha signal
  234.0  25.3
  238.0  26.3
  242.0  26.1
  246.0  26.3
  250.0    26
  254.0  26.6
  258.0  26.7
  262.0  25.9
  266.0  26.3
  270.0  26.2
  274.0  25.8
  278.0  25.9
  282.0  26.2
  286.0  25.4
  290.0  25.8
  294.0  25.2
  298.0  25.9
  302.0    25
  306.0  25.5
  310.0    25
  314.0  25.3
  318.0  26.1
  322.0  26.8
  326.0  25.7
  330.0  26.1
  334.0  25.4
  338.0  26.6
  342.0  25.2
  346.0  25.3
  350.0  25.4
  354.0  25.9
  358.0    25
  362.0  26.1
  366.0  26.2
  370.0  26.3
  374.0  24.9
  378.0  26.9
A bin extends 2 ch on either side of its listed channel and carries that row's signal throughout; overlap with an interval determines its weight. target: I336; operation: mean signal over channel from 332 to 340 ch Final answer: 26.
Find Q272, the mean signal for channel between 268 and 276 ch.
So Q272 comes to 26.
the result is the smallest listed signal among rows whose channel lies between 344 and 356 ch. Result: 25.3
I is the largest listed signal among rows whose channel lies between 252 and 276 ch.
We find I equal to 26.7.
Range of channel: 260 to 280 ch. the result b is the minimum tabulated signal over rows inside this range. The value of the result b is 25.8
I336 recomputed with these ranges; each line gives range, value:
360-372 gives 26.2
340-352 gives 25.3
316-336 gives 26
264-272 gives 26.2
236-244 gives 26.2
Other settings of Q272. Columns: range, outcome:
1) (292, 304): 25.4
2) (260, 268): 26.1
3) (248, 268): 26.3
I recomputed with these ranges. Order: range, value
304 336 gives 26.8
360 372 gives 26.3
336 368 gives 26.6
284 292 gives 25.8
